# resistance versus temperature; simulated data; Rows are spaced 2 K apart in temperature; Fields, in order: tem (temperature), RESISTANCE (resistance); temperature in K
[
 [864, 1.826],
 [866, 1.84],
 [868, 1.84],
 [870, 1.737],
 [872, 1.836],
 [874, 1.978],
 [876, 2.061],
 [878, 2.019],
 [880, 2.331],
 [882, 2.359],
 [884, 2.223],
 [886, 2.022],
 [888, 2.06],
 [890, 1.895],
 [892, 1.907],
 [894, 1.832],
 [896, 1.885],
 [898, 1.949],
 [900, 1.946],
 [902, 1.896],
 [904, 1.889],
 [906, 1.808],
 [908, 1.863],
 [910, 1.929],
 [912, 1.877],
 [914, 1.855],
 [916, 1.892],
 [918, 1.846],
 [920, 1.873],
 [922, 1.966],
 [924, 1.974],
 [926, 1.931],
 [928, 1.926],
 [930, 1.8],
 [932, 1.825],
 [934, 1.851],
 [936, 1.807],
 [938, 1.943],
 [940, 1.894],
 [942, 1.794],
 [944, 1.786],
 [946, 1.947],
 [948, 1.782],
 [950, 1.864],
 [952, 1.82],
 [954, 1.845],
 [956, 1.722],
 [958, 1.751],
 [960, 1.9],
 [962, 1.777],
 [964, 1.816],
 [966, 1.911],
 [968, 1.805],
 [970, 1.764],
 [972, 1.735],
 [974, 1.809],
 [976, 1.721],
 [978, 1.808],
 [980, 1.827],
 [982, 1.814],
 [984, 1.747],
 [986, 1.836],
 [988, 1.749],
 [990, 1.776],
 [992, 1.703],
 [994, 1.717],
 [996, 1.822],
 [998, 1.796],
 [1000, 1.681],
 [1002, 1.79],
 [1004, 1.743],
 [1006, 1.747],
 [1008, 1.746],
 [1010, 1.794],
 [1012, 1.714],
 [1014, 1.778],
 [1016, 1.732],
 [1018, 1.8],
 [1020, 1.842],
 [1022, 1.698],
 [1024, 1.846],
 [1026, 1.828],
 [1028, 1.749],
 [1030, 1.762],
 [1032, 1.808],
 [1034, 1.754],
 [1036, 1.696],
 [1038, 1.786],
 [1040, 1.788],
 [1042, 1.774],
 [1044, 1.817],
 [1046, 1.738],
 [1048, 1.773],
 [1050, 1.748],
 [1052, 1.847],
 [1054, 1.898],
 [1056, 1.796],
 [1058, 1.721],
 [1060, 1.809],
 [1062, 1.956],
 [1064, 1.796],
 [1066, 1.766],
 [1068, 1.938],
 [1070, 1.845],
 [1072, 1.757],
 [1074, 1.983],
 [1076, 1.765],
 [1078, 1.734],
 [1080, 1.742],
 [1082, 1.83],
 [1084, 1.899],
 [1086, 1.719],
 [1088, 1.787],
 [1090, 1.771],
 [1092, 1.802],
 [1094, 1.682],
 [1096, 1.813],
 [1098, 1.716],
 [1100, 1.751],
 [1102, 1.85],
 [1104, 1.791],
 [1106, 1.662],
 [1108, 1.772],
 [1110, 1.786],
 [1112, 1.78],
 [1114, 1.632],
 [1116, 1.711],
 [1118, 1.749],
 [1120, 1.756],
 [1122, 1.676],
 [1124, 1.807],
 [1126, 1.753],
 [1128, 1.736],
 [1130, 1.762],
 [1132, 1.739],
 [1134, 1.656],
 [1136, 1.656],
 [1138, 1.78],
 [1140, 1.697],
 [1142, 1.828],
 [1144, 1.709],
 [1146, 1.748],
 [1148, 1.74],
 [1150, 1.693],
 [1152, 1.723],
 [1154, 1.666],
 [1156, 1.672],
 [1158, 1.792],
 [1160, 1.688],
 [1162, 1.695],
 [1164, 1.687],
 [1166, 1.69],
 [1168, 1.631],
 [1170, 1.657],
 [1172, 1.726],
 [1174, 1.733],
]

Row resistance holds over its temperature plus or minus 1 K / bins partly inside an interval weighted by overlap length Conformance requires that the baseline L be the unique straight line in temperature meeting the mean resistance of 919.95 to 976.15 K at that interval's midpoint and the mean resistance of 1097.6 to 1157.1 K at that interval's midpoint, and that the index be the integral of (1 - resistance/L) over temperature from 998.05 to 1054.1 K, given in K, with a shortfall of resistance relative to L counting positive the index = 0.7 K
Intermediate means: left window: 1.84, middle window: 1.77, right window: 1.73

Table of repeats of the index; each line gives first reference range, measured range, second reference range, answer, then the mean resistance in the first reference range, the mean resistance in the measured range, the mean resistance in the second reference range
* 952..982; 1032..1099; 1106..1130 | -1.33 K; 1.8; 1.8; 1.74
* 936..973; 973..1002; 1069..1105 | 0.70 K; 1.82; 1.77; 1.79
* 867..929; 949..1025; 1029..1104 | 3.44 K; 1.95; 1.78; 1.79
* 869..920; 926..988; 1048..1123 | 2.52 K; 1.95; 1.82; 1.78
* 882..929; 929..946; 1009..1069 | 0.49 K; 1.93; 1.84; 1.79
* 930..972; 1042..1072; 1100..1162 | -0.72 K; 1.83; 1.81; 1.73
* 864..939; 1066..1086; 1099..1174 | -0.51 K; 1.93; 1.82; 1.73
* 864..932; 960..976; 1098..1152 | 0.62 K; 1.94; 1.8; 1.74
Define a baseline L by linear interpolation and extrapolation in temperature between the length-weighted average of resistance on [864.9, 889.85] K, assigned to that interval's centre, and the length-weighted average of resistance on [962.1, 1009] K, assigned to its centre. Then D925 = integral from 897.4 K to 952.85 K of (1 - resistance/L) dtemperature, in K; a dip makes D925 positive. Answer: 1.1 K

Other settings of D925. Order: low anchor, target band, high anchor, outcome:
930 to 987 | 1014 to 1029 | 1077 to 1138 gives 0.04 K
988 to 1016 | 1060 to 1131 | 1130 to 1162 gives -1.97 K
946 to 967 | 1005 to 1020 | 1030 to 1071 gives 0.39 K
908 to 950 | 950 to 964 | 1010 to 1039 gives 0.28 K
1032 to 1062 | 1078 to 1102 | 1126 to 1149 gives -0.18 K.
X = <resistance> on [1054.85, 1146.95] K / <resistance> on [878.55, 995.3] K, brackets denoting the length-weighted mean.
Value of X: 0.95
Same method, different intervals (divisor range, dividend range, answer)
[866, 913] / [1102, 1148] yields 0.89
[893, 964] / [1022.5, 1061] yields 0.96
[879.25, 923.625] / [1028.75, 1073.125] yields 0.92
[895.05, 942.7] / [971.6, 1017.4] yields 0.94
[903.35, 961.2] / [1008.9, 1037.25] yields 0.95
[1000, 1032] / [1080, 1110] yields 1.00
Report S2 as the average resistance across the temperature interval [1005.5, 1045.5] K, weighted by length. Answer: 1.77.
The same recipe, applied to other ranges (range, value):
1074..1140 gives 1.75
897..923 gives 1.89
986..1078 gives 1.79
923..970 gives 1.84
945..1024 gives 1.79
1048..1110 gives 1.8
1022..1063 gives 1.79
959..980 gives 1.81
